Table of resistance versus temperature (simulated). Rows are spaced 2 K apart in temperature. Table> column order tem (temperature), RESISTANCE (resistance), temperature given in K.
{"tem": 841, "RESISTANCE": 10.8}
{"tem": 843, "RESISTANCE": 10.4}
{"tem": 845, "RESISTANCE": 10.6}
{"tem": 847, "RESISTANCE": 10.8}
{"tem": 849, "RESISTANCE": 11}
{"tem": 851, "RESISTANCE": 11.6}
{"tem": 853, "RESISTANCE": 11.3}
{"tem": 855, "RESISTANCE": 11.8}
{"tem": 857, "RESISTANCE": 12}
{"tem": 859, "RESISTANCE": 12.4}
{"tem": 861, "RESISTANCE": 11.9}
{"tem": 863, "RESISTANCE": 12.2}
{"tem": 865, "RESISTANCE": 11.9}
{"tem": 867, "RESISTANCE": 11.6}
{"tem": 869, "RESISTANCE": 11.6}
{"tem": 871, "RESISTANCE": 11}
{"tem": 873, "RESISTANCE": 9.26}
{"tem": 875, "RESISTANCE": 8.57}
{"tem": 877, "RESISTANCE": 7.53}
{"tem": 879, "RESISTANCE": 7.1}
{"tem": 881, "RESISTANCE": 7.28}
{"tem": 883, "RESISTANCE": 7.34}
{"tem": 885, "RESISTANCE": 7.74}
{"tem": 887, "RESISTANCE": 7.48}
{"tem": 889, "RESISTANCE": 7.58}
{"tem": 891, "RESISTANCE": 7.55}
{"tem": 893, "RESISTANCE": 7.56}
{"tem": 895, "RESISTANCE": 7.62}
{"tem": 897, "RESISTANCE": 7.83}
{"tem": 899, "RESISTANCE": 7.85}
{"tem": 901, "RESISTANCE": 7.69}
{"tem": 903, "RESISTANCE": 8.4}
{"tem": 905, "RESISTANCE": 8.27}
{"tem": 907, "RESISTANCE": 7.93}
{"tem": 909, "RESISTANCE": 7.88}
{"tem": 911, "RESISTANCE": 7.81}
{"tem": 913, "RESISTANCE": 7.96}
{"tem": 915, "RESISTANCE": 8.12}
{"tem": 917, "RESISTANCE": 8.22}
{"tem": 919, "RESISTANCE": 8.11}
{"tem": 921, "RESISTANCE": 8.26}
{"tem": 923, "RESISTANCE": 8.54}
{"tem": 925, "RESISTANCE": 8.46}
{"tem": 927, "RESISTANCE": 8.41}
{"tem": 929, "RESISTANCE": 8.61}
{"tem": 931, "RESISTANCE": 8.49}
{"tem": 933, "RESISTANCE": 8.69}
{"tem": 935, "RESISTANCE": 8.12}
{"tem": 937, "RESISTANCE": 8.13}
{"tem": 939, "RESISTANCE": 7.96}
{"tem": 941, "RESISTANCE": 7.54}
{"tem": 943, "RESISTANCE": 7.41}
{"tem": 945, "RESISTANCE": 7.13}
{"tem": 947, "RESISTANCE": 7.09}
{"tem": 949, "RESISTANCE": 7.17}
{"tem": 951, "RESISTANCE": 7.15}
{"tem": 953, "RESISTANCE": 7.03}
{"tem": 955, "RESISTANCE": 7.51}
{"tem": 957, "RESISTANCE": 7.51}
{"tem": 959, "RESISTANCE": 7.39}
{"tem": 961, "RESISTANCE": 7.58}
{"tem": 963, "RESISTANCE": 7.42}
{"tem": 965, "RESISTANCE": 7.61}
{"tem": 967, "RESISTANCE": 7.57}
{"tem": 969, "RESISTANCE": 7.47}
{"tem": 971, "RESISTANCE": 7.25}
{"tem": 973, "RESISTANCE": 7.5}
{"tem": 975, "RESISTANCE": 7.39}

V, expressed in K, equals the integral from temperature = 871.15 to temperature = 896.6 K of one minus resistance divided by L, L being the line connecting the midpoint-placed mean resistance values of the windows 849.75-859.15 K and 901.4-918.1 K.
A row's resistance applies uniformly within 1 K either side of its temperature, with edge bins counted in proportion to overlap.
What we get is 5.09 K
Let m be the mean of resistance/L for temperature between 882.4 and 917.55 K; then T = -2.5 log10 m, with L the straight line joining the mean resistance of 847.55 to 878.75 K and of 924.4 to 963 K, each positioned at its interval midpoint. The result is 0.205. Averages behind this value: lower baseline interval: 10.9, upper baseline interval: 7.74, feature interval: 7.82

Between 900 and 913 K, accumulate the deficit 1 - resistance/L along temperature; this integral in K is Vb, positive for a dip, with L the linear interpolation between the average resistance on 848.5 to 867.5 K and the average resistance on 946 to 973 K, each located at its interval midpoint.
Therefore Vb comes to 2.3 K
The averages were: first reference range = 11.8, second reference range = 7.37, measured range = 7.99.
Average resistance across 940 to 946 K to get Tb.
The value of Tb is 7.36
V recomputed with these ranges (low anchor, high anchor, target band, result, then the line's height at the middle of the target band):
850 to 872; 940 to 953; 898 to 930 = 2.7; 8.95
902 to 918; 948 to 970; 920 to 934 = -1.2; 7.84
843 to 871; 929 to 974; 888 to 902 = 3.2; 9.95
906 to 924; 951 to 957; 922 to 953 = -1.1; 7.63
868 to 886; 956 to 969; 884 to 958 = 1.6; 8.04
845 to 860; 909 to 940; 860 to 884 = 2.0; 10.6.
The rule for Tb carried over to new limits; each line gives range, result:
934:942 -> 7.94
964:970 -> 7.55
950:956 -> 7.23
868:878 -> 9.59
